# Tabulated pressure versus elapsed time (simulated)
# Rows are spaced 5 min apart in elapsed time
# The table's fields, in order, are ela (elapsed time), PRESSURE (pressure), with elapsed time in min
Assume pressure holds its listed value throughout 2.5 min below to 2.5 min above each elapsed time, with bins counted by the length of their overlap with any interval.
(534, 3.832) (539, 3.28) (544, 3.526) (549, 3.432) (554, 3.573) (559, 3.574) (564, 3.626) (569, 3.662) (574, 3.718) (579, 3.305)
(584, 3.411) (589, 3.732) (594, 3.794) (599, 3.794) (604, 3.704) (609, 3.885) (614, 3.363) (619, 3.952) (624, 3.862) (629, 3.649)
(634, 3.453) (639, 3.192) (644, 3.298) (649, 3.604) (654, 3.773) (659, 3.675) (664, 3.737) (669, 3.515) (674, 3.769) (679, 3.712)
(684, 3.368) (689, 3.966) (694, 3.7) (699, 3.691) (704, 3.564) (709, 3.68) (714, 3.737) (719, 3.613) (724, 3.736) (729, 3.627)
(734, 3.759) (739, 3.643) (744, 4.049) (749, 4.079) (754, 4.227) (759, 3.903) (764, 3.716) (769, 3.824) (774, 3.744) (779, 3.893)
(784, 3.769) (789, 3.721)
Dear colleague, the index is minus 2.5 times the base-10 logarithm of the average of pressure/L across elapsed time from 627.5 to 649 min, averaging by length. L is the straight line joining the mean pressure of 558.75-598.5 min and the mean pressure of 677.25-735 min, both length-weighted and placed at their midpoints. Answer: 0.07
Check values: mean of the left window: 3.61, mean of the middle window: 3.41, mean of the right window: 3.68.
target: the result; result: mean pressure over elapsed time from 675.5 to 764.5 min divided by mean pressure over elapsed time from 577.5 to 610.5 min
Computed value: 1.0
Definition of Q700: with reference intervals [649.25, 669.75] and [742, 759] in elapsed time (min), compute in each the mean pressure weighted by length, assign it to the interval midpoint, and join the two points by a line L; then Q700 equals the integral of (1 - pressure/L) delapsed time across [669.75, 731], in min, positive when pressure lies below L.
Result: 2.95 min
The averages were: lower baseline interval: 3.68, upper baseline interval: 4.09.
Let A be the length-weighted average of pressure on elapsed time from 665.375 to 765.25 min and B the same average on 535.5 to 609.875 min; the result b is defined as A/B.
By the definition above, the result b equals 1.04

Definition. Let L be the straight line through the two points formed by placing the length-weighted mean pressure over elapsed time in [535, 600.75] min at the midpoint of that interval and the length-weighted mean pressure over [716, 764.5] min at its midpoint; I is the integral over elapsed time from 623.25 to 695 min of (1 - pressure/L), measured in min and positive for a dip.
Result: 2.0 min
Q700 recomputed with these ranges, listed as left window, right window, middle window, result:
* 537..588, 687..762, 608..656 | 0.60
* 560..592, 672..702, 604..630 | -0.87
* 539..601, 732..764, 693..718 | 1.15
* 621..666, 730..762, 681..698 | 0.26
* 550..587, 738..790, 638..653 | 1.05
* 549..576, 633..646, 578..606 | -1.20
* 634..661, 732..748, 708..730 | 0.49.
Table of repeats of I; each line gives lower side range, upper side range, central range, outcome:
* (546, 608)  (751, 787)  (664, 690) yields 0.6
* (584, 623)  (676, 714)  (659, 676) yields 0.1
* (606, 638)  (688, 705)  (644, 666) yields 0.3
